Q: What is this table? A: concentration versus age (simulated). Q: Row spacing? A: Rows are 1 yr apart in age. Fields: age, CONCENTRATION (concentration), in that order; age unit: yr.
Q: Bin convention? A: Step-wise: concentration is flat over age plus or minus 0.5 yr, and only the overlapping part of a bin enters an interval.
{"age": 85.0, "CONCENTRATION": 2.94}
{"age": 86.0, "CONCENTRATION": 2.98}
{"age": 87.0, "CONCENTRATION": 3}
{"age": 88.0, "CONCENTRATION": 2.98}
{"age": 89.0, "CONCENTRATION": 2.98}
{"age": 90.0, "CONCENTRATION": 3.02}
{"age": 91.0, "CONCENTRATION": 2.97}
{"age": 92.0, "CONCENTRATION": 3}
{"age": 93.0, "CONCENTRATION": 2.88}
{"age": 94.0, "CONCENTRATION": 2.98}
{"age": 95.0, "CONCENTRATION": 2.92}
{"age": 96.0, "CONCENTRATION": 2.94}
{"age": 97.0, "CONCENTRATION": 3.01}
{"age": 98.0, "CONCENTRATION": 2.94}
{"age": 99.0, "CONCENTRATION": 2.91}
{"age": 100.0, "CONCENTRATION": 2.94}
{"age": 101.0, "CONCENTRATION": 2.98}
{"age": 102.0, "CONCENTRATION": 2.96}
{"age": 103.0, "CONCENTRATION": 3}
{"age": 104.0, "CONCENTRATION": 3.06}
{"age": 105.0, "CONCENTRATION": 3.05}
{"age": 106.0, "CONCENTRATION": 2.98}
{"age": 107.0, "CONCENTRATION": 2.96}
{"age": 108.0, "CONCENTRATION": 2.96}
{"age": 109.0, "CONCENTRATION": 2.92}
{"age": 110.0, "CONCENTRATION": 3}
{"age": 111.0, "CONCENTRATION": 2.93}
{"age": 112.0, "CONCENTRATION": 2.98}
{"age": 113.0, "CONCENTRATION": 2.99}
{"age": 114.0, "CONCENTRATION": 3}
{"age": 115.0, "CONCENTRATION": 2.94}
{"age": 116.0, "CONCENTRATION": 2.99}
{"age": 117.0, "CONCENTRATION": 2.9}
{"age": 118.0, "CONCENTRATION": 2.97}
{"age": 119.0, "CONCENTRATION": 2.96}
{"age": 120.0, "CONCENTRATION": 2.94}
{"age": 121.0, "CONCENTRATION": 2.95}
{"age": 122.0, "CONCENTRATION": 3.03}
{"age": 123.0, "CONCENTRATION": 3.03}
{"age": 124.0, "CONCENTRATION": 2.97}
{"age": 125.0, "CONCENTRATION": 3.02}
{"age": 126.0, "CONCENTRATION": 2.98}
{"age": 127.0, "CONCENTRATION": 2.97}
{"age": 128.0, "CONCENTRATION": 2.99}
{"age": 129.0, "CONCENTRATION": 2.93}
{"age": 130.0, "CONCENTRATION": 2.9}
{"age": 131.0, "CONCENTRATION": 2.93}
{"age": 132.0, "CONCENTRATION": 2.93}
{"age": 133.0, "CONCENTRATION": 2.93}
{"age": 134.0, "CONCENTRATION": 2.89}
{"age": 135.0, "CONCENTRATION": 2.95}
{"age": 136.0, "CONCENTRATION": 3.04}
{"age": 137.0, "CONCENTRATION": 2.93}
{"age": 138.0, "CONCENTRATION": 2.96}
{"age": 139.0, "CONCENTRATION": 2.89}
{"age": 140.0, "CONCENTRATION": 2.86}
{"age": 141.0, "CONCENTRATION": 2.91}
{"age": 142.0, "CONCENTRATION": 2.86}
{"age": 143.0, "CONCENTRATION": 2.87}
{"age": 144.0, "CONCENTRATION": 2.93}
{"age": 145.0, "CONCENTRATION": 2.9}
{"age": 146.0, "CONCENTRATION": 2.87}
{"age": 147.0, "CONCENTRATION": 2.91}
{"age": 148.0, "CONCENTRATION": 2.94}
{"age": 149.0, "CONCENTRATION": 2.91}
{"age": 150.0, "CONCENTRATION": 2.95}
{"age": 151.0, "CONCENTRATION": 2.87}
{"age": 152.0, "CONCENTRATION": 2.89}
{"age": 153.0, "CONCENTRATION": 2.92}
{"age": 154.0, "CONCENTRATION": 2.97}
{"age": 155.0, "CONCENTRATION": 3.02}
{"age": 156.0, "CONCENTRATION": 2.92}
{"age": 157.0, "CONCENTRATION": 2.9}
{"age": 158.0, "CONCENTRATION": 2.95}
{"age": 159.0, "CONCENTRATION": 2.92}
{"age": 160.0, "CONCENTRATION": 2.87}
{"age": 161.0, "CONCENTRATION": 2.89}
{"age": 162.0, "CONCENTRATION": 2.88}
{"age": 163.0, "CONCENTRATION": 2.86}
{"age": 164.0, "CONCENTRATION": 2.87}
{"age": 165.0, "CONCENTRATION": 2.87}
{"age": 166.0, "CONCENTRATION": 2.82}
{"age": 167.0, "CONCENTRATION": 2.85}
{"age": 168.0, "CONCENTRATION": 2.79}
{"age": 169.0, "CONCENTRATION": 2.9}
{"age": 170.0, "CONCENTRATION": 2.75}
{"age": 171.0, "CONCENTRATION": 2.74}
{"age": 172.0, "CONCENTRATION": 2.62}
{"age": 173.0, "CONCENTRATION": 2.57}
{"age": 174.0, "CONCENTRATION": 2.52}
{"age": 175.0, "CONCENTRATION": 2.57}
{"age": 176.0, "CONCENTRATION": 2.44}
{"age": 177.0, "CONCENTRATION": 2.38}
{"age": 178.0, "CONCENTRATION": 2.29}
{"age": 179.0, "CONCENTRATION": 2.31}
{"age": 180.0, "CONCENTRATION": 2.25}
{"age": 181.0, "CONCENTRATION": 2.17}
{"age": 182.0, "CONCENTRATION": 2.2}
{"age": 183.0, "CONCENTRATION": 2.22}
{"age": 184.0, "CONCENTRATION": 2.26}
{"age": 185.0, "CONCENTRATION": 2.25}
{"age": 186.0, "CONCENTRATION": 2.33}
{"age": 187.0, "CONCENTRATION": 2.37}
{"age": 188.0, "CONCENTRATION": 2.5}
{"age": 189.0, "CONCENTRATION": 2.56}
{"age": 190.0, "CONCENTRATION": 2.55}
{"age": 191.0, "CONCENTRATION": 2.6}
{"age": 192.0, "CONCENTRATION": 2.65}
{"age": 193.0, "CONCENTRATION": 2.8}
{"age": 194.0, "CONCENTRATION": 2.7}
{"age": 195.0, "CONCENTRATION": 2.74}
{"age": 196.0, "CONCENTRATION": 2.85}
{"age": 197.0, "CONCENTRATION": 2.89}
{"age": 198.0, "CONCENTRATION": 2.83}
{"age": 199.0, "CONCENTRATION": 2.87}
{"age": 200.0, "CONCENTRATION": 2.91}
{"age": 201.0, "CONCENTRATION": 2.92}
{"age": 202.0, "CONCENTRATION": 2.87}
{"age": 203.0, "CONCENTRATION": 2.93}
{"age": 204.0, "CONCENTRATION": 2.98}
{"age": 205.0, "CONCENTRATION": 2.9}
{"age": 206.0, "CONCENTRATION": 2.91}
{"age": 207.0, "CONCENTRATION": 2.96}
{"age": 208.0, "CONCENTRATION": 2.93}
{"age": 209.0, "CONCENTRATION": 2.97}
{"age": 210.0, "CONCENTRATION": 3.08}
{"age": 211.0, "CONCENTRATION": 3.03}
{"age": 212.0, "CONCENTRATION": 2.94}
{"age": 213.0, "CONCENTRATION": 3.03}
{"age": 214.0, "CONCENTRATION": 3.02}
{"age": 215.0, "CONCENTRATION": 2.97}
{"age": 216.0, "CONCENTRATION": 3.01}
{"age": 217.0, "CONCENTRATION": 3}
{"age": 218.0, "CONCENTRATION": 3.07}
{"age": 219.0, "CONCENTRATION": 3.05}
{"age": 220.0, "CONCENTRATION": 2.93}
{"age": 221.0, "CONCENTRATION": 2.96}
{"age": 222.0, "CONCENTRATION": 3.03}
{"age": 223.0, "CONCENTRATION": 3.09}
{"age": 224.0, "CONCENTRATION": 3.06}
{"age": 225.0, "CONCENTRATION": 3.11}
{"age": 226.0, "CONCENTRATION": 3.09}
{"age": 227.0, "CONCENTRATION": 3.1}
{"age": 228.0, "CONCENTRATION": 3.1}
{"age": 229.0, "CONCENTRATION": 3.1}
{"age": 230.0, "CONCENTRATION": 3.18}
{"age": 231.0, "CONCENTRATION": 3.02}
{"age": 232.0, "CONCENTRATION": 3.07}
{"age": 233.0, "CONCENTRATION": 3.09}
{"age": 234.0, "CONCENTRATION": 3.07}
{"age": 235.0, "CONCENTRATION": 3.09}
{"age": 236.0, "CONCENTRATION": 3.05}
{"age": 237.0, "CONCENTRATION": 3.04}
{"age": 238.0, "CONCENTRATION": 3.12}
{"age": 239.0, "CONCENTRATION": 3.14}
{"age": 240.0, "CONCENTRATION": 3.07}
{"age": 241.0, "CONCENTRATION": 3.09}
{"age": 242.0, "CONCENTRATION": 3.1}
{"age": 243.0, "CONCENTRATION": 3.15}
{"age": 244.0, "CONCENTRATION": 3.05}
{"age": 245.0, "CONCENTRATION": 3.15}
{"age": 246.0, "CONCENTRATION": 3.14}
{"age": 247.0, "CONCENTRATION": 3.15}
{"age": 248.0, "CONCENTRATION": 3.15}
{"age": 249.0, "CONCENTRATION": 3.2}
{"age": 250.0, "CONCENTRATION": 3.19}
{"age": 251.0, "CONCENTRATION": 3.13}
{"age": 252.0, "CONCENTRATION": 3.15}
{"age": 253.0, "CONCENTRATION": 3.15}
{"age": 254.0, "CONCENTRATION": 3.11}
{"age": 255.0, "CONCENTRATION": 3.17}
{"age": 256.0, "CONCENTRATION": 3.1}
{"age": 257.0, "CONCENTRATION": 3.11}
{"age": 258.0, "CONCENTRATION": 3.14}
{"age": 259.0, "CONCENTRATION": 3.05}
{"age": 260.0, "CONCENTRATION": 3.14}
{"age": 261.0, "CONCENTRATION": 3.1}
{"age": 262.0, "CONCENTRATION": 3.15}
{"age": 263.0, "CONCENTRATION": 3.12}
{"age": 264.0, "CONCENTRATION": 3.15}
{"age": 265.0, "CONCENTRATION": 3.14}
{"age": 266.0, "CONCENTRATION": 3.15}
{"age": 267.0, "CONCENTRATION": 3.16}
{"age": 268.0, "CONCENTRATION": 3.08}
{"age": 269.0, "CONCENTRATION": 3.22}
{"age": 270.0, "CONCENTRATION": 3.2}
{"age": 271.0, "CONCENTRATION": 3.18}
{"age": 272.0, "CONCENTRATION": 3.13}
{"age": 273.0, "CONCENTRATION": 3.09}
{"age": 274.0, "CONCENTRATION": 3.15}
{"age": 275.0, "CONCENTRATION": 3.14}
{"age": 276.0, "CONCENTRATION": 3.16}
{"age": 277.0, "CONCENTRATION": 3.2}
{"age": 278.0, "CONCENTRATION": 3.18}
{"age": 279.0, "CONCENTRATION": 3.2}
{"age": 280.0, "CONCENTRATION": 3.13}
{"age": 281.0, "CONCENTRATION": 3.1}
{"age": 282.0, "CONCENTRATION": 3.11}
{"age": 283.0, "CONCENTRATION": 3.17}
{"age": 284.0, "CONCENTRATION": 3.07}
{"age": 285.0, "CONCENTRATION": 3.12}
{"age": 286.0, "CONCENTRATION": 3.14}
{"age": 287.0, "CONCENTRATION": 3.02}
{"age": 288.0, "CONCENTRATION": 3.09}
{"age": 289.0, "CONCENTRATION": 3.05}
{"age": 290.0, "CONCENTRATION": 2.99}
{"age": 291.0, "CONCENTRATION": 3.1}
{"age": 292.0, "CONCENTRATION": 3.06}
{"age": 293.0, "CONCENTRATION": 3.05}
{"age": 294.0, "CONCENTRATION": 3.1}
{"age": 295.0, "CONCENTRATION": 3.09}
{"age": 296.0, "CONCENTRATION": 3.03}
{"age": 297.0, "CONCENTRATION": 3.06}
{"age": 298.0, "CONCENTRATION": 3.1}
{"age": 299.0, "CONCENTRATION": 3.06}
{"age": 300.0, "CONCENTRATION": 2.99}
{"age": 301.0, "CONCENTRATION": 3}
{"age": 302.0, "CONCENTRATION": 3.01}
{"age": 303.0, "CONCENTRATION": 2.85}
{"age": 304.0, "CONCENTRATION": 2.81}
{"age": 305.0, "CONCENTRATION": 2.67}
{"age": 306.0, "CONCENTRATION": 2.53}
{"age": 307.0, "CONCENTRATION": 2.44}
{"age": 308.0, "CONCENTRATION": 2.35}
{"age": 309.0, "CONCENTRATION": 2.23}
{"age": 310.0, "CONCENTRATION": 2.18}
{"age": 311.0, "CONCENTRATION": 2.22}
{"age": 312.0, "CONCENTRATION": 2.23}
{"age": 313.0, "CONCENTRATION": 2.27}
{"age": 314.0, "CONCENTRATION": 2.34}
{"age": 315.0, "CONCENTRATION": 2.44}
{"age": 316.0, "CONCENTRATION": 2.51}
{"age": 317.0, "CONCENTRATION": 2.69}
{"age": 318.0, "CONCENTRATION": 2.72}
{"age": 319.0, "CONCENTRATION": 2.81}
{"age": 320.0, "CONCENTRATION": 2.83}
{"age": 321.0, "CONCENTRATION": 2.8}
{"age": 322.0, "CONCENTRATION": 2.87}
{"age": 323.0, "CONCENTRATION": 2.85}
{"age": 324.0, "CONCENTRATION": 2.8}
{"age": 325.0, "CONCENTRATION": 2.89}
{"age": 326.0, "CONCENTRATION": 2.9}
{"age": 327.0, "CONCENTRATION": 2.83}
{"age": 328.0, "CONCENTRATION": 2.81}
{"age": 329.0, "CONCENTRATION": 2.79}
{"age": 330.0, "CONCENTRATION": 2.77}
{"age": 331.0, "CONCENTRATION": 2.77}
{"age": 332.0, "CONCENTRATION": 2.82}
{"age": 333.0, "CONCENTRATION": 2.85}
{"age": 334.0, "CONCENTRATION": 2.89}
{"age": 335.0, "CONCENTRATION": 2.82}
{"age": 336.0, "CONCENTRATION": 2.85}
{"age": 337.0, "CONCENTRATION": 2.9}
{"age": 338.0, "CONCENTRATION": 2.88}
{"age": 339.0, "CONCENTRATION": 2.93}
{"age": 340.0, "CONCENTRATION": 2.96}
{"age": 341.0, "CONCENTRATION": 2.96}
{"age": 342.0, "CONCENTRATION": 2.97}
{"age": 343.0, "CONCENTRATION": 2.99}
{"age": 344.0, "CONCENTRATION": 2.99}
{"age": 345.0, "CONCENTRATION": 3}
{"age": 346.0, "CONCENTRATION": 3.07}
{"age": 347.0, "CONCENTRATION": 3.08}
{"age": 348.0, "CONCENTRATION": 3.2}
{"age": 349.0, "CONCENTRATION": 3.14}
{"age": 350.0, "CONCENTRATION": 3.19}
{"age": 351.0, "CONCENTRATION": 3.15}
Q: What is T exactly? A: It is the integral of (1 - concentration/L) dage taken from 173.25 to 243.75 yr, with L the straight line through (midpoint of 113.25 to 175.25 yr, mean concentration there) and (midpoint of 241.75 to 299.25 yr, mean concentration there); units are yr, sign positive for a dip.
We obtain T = 4.2 yr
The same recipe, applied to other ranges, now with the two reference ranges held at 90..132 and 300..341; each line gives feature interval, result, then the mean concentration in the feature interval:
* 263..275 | -1.6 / 3.15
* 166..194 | 3.6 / 2.51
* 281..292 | -1.3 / 3.09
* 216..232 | -1.3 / 3.06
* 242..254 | -1.5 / 3.14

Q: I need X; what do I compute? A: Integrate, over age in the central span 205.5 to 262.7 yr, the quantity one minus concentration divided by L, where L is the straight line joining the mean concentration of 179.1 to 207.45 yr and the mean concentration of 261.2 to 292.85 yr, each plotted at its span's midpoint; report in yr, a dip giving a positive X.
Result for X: -4.0 yr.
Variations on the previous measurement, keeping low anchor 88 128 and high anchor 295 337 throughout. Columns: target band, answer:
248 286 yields -4.8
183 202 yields 1.6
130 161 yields 0.1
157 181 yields 1.8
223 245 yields -2.1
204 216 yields -0.5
